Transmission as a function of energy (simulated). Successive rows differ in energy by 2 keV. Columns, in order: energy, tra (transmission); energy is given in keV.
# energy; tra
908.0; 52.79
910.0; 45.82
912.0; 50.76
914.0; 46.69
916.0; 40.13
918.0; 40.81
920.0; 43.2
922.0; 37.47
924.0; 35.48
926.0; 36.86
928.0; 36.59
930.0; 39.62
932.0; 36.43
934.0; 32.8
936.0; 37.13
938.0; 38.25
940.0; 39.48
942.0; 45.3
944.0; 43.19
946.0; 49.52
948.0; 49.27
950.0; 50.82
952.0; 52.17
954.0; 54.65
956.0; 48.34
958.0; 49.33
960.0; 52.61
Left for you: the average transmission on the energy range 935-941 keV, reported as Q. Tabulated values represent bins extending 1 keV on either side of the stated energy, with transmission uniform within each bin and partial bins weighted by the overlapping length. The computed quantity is 38.3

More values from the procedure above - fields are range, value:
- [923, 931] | 37.1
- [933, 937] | 35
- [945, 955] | 51.3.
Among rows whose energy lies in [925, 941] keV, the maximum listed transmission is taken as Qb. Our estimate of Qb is 39.62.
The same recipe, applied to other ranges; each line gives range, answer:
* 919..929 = 43.2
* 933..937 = 37.13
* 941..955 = 54.65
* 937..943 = 45.3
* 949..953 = 52.17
